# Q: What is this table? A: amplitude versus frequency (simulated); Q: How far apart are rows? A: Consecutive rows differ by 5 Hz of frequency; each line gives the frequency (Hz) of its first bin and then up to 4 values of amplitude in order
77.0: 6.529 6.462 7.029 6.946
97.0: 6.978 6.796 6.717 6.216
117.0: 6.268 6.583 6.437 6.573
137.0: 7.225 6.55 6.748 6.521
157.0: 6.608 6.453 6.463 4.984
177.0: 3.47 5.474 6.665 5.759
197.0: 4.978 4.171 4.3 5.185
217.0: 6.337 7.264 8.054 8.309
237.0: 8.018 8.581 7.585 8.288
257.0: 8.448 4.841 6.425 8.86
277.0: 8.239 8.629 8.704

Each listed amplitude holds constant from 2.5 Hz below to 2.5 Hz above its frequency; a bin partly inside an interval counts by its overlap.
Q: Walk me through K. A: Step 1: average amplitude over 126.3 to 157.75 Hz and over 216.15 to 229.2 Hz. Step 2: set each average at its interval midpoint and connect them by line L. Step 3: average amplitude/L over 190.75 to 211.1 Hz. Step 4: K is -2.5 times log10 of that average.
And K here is 0.44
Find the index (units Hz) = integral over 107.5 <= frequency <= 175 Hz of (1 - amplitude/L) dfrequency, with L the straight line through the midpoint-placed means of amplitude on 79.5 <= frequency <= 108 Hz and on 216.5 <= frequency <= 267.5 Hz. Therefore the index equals 6.1 Hz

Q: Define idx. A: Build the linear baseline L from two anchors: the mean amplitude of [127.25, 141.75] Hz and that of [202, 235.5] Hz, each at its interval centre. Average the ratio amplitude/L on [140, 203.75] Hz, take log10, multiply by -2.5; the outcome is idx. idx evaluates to 0.15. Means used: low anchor 6.77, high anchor 6.44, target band 5.77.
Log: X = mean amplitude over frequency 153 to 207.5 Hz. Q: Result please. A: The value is 5.46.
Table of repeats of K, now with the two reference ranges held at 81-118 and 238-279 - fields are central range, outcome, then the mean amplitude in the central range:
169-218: 0.383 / 5.11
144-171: 0.093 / 6.47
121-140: 0.029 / 6.71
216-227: 0.044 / 7.15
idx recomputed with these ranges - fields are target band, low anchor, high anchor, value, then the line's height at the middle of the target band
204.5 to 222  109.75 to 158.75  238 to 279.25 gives 0.29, 7.27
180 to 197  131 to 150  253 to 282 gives 0.21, 7.06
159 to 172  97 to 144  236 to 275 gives 0.13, 6.95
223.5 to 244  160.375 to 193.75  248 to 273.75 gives -0.21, 6.77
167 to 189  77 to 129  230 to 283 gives 0.34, 7.21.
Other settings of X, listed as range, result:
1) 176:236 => 5.94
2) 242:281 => 7.64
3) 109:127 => 6.38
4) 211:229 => 6.8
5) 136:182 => 6.04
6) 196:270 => 6.77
